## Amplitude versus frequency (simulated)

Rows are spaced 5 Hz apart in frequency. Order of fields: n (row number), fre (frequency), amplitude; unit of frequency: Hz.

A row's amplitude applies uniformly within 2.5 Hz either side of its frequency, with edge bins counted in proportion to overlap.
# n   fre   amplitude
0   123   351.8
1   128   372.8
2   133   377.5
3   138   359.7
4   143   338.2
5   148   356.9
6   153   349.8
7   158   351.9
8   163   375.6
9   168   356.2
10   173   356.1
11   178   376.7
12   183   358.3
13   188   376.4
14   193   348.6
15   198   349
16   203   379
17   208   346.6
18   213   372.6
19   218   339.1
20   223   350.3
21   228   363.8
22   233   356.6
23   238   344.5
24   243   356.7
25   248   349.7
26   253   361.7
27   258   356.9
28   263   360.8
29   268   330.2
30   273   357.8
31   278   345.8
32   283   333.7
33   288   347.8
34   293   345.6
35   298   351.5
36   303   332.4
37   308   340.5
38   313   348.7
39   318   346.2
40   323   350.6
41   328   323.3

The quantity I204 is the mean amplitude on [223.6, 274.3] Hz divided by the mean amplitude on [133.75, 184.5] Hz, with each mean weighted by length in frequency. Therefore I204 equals 0.99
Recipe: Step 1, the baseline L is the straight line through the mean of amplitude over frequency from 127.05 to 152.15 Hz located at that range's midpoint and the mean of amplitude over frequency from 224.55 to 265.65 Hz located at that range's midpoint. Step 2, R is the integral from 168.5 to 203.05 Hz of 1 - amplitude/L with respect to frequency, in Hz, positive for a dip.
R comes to -0.4 Hz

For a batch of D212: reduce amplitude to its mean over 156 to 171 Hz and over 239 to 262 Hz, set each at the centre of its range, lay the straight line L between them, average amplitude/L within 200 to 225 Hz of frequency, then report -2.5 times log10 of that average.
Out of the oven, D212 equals 0.00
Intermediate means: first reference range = 361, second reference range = 356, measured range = 357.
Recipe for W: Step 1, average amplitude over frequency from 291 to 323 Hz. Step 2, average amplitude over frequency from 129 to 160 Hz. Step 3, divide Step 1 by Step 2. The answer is 0.97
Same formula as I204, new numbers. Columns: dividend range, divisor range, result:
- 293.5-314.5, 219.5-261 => 0.97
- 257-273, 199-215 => 0.96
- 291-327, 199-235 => 0.96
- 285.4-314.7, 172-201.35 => 0.95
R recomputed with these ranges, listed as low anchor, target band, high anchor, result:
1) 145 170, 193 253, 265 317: -0.8 Hz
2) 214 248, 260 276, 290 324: 0.0 Hz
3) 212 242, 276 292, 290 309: 0.1 Hz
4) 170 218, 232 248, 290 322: 0.1 Hz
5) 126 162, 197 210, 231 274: -0.2 Hz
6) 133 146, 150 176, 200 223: -0.2 Hz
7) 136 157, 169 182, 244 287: -0.5 Hz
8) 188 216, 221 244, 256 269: 0.1 Hz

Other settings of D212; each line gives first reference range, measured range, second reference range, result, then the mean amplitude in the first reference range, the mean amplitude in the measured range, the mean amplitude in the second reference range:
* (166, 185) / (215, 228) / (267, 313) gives 0.02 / 362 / 349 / 344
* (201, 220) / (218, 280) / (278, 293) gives -0.01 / 359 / 352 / 342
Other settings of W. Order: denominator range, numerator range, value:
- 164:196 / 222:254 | 0.98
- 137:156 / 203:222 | 1.02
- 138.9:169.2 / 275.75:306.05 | 0.97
